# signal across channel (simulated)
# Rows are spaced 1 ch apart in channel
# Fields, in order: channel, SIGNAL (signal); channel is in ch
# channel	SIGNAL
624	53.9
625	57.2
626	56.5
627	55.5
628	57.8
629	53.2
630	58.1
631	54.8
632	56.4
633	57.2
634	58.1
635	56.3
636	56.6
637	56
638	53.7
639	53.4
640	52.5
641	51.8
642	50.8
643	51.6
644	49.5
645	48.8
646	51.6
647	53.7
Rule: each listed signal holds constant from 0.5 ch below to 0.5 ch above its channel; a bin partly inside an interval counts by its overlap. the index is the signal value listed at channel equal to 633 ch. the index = 57.2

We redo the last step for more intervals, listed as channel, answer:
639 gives 53.4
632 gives 56.4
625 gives 57.2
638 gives 53.7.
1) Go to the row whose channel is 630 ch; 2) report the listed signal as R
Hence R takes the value 58.1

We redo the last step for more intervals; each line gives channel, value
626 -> 56.5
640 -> 52.5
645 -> 48.8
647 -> 53.7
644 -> 49.5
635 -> 56.3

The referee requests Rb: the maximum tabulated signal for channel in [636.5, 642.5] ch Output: 56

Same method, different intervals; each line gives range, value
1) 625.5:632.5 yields 58.1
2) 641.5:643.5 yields 51.6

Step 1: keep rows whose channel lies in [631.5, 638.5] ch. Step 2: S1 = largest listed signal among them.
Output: 58.1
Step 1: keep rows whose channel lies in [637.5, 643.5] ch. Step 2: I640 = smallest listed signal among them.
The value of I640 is 50.8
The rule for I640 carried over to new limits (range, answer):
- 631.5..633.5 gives 56.4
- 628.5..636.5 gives 53.2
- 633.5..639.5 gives 53.4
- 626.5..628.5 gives 55.5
